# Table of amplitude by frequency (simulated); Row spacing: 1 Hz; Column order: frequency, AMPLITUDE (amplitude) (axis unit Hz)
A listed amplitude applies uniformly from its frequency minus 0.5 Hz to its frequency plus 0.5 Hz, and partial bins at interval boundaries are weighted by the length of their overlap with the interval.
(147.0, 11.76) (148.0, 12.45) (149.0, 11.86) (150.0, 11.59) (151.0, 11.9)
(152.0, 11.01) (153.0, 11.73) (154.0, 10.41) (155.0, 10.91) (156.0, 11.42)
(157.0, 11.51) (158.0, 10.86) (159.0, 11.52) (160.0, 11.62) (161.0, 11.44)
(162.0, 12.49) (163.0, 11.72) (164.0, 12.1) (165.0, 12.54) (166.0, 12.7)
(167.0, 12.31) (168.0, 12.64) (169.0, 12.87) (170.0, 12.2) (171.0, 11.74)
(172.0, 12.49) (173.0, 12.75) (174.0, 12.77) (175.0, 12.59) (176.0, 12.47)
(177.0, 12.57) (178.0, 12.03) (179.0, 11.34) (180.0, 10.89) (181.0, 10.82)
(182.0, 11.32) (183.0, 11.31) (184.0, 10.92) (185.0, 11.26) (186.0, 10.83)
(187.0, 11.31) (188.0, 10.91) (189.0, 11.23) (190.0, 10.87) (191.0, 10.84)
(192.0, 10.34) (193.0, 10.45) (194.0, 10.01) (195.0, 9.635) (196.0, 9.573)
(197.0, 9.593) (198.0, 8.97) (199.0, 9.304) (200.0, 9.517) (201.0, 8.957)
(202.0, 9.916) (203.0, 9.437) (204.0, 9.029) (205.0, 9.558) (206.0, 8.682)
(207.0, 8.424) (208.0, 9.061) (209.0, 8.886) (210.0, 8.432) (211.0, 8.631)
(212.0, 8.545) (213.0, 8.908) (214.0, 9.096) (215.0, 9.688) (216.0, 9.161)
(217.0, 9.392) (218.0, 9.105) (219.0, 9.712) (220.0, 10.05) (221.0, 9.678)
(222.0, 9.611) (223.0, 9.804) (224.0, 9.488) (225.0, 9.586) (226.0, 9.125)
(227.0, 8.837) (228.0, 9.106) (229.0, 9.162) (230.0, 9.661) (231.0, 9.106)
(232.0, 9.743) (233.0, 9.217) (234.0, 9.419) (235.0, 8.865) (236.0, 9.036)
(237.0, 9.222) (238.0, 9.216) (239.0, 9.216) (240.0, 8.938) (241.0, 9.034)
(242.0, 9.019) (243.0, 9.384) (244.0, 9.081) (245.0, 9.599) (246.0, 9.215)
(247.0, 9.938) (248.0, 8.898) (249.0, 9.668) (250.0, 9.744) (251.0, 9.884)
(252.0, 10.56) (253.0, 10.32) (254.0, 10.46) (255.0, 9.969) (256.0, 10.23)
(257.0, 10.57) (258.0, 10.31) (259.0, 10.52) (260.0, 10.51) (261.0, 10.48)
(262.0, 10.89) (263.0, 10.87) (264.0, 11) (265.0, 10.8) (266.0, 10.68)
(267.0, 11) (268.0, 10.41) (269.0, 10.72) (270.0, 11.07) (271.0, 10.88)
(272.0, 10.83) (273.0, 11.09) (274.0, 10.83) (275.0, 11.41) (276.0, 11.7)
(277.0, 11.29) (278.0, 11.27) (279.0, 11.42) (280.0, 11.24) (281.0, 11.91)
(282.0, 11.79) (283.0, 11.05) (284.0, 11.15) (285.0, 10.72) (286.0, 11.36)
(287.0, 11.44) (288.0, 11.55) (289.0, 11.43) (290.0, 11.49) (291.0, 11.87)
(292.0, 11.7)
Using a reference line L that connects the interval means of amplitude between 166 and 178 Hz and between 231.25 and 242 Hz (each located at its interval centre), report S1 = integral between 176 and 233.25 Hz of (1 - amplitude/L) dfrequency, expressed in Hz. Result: 5.0 Hz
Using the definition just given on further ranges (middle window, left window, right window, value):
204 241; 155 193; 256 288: 7.0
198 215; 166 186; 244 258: 3.2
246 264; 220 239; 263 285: 0.2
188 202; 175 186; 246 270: 1.6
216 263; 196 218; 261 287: 2.1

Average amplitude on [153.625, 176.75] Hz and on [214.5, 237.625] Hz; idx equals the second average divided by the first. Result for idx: 0.8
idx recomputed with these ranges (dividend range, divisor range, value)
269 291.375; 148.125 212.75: 1.04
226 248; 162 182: 0.76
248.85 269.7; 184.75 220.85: 1.09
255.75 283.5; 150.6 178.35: 0.92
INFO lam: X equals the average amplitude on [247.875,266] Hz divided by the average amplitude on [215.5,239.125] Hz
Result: 1.11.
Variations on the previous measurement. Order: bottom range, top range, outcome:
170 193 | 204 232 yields 0.80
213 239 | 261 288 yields 1.19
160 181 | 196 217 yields 0.75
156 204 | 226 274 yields 0.89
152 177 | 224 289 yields 0.85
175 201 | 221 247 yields 0.87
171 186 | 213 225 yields 0.81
